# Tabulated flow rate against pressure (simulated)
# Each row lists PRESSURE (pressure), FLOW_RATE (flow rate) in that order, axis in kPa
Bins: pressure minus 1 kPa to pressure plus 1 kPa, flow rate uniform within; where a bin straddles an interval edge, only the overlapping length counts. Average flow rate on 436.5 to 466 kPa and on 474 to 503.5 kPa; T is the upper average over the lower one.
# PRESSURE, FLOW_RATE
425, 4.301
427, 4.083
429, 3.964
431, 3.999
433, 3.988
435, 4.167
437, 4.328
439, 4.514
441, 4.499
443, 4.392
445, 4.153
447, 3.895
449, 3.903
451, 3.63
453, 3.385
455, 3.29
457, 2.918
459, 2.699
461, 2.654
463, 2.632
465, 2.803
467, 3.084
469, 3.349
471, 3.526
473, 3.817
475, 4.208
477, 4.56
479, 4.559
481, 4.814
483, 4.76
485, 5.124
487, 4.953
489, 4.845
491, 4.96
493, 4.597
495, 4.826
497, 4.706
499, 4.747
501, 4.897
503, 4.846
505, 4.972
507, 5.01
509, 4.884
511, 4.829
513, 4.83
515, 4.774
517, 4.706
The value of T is 1.3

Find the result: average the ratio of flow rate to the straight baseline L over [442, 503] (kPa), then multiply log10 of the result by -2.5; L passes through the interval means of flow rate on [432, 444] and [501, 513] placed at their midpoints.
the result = 0.147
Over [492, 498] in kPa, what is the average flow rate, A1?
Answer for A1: 4.71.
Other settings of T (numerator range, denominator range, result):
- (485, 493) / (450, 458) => 1.48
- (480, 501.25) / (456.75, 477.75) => 1.47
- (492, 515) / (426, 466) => 1.31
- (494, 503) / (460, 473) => 1.56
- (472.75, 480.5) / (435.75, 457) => 1.11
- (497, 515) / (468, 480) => 1.21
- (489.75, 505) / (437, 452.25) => 1.16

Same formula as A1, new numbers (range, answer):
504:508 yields 4.99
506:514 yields 4.89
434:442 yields 4.38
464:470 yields 3.08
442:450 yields 4.09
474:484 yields 4.58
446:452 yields 3.81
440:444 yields 4.45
